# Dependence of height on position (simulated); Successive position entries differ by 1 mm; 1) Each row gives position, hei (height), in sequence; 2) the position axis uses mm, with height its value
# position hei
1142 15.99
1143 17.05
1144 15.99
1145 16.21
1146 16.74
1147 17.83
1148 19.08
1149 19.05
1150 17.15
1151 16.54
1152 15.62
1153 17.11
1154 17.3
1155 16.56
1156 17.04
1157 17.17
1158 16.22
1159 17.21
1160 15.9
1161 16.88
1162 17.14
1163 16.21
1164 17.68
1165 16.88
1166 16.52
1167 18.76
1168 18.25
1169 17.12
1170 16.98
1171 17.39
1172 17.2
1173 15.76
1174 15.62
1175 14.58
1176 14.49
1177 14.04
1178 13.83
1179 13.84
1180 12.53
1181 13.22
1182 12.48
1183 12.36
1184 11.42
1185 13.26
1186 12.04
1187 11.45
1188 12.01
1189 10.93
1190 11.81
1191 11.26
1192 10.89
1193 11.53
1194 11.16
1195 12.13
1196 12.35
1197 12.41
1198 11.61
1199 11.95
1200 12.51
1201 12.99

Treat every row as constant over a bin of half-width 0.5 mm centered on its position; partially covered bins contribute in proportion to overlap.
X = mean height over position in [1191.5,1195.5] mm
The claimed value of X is 11.4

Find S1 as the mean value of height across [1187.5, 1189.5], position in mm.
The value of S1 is 11.5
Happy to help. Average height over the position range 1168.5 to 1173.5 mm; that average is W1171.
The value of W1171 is 16.9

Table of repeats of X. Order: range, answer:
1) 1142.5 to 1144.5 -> 16.5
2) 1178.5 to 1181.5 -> 13.2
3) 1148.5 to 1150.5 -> 18.1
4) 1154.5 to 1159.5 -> 16.8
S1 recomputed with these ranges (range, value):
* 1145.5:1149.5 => 18.2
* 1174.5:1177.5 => 14.4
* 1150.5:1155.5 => 16.6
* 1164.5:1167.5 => 17.4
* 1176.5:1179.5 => 13.9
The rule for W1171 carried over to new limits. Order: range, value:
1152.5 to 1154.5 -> 17.2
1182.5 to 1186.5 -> 12.3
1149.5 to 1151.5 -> 16.8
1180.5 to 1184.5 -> 12.4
